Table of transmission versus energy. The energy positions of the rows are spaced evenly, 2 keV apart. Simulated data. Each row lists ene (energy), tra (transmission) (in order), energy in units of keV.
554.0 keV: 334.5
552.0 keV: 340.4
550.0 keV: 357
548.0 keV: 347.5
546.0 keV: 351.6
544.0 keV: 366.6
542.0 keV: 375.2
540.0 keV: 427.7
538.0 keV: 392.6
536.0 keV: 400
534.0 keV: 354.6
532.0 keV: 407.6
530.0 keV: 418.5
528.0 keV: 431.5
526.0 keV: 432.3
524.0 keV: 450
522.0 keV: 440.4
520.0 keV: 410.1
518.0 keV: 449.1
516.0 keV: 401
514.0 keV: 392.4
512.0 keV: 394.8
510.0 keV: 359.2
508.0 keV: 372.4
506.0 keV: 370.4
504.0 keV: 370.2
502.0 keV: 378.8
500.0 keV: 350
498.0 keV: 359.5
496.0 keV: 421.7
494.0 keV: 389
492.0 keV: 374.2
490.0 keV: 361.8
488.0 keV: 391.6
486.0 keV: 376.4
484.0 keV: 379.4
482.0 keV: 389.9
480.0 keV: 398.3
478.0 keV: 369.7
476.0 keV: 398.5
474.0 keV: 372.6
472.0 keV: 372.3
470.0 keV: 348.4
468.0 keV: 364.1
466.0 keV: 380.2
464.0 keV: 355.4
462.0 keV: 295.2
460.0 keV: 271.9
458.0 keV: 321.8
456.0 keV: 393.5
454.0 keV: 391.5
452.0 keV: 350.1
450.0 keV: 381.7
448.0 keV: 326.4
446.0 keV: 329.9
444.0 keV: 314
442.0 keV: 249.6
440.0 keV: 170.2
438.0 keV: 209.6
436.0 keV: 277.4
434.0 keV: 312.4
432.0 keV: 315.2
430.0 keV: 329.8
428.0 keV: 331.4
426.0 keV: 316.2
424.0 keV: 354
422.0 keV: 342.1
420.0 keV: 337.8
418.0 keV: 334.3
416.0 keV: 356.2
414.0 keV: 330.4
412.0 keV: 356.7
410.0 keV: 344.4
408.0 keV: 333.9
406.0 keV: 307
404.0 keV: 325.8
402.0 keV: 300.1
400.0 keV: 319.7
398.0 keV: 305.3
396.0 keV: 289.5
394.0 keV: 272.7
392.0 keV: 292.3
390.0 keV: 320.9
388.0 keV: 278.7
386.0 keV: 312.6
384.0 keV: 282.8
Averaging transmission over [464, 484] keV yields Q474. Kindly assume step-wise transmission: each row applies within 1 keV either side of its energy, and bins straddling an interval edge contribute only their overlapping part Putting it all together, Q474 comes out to 376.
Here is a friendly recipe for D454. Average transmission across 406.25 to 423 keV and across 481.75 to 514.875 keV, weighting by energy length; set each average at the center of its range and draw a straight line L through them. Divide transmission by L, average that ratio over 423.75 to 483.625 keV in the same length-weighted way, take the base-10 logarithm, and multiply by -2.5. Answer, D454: 0.08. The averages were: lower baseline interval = 340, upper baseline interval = 378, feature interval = 333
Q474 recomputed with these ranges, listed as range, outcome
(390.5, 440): 314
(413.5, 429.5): 338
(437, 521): 358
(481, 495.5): 382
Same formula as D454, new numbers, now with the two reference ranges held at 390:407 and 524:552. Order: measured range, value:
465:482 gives -0.08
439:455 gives 0.06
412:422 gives -0.09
